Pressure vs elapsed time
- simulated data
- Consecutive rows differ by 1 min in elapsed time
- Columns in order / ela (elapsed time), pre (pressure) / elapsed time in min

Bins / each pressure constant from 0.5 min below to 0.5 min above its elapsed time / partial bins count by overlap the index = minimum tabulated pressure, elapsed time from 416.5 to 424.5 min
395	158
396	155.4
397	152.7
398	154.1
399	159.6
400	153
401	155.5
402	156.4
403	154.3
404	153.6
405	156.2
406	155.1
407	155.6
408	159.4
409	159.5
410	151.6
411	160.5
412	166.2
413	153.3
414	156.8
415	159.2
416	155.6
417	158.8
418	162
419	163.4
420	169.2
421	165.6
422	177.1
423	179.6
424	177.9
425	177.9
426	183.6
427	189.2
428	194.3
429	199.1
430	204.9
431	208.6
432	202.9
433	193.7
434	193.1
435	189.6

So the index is 158.8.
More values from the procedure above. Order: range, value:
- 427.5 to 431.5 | 194.3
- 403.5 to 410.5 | 151.6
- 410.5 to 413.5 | 153.3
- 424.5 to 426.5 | 177.9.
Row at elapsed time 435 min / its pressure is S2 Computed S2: 189.6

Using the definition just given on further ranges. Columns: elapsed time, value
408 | 159.4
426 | 183.6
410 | 151.6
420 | 169.2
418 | 162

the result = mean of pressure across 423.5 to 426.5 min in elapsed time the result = 180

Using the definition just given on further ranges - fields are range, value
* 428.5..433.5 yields 202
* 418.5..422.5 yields 169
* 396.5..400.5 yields 155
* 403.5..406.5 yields 155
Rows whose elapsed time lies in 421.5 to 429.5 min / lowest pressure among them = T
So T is 177.1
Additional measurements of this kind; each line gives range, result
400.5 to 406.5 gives 153.6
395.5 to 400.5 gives 152.7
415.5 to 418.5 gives 155.6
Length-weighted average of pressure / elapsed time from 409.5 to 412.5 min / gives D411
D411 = 159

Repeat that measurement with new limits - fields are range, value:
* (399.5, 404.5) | 155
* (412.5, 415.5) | 156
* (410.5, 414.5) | 159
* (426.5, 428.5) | 192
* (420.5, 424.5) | 175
